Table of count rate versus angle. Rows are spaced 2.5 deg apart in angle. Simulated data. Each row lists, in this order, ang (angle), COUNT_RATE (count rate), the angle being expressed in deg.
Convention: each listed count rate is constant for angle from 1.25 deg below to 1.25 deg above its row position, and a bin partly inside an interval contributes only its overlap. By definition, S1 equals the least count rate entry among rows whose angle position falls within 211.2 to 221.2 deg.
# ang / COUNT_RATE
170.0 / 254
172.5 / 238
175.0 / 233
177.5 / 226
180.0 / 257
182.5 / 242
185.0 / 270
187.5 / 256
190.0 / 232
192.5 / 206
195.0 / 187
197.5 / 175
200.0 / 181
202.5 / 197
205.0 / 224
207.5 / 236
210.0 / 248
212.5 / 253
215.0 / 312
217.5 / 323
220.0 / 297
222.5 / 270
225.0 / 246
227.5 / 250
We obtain 253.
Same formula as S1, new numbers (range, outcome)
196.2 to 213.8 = 175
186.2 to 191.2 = 232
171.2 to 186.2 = 226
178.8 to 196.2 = 187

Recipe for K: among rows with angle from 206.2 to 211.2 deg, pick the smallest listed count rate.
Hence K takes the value 236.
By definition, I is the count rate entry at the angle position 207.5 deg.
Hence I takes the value 236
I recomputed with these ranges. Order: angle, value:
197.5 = 175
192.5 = 206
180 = 257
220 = 297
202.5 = 197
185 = 270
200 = 181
